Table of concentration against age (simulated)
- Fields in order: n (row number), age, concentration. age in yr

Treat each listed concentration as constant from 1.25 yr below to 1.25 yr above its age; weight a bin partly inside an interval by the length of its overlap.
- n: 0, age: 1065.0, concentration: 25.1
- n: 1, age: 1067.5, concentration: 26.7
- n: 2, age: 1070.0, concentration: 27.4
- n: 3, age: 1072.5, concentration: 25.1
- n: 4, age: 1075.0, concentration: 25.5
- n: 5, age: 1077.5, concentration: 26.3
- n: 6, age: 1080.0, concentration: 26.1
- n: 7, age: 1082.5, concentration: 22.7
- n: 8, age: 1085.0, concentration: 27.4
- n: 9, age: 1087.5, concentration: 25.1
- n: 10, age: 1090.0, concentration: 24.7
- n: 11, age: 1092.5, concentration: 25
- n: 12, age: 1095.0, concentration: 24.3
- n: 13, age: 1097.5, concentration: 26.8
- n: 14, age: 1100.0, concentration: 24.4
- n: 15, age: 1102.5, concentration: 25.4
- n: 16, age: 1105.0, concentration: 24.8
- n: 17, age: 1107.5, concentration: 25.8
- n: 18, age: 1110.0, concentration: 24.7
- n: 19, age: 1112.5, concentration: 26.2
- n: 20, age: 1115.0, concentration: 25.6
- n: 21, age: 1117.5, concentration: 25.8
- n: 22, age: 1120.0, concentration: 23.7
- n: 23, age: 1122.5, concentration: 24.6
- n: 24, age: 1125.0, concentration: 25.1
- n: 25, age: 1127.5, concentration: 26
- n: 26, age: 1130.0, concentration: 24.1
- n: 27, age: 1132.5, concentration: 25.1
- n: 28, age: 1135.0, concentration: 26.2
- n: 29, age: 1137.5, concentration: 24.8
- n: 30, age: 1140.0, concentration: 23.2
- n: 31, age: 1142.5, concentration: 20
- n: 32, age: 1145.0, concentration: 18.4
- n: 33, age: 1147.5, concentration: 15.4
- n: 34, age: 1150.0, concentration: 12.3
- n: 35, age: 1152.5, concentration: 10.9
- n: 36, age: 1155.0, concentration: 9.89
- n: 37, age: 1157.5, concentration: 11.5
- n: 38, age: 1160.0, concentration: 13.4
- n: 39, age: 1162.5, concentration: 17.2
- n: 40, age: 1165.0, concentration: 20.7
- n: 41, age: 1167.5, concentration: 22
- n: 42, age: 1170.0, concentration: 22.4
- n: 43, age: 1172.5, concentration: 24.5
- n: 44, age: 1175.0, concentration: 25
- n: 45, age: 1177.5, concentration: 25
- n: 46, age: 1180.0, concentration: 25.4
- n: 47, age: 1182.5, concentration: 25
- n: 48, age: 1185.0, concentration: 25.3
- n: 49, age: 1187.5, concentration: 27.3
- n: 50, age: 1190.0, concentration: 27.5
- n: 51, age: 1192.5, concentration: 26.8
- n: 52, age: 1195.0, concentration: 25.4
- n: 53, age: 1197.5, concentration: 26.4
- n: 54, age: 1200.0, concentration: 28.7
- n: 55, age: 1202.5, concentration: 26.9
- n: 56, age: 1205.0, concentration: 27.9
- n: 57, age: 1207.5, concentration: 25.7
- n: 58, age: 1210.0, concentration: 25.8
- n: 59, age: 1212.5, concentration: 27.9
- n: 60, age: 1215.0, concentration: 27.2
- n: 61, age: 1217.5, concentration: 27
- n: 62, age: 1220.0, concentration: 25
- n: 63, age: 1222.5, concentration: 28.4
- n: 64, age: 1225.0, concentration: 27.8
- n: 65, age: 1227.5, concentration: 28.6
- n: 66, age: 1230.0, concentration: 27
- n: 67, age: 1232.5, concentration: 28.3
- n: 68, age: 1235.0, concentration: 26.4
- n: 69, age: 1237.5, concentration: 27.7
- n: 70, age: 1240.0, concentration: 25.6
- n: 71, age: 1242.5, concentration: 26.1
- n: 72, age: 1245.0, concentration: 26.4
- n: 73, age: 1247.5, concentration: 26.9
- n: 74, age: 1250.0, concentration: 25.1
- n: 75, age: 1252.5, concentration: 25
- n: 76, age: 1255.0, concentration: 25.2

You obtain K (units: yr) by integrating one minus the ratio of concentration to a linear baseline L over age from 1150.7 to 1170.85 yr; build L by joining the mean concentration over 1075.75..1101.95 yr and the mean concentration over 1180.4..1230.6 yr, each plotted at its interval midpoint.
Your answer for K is 8.1 yr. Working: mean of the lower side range 25.3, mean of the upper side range 26.9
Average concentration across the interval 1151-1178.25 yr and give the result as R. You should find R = 18.2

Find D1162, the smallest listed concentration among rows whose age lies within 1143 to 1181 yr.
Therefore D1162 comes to 9.89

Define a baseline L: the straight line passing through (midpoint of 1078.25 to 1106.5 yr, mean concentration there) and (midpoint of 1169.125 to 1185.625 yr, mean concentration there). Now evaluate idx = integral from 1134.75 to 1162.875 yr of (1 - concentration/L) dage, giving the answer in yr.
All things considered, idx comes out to 9.4 yr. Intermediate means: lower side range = 25.2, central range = 16.6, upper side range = 24.7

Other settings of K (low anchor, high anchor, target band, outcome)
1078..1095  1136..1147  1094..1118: -1.6 yr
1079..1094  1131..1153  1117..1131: -2.1 yr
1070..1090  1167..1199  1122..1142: 0.6 yr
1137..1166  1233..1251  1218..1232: -1.7 yr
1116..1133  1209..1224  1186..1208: -0.4 yr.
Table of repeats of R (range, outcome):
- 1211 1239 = 27.4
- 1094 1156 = 22.6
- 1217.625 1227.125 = 27.2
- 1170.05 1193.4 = 25.6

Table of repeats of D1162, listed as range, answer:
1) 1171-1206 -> 24.5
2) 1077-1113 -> 22.7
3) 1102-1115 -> 24.7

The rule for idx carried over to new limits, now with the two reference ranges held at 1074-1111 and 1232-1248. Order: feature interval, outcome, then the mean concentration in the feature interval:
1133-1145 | 1.2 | 23.1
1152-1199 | 7.6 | 21.9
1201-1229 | -0.7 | 27.1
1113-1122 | 0.1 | 25.1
